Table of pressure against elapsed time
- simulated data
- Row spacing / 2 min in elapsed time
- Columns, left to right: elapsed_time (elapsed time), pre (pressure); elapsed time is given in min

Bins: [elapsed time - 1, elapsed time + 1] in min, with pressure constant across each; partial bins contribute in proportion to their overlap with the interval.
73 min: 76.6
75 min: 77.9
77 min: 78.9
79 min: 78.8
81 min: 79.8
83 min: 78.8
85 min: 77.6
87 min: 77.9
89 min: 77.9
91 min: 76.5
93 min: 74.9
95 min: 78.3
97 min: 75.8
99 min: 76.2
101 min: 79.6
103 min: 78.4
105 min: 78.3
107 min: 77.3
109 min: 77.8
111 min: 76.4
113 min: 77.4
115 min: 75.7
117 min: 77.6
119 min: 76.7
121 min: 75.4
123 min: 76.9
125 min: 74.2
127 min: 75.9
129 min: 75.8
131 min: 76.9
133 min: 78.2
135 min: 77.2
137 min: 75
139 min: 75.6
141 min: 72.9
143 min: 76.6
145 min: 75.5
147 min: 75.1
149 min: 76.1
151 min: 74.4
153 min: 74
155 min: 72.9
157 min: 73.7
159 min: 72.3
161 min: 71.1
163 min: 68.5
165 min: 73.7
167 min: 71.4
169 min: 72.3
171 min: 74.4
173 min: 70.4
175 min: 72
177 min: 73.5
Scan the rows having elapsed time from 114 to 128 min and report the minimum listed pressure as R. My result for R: 74.2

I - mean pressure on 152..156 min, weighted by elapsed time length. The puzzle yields 73.5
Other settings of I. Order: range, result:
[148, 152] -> 75.2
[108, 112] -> 77.1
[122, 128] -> 75.7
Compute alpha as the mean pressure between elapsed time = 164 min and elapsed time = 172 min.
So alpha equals 73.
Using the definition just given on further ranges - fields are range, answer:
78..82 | 79.3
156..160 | 73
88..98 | 76.7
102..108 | 78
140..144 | 74.8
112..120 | 76.9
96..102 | 77.2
